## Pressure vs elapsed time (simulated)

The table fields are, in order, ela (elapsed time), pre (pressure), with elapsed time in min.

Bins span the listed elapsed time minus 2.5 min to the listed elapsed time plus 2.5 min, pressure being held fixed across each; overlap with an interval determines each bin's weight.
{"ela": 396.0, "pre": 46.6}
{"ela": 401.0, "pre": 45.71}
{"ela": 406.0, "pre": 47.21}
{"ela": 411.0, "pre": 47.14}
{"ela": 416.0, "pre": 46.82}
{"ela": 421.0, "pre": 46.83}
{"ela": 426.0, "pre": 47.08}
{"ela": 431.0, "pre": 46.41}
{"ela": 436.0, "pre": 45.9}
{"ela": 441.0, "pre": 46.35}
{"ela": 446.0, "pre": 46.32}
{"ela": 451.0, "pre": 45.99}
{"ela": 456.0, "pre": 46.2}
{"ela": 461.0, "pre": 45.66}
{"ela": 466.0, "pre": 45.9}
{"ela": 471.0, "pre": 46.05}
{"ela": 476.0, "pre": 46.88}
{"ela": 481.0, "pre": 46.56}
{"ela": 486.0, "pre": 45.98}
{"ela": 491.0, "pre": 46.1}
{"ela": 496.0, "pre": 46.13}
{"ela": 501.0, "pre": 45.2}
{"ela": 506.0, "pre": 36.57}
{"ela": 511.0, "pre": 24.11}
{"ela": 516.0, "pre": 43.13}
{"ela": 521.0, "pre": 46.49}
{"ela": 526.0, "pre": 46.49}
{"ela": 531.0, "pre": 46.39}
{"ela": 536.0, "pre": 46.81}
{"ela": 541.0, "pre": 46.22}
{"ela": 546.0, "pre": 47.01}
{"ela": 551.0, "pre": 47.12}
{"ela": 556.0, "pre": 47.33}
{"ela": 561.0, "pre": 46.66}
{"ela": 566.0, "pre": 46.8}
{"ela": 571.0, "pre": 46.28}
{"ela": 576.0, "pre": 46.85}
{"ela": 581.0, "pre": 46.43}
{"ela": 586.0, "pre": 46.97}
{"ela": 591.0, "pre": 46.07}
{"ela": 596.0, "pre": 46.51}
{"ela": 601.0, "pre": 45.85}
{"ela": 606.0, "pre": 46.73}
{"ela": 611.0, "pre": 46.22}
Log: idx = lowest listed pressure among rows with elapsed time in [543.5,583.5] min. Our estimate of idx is 46.28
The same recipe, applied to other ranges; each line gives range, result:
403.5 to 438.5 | 45.9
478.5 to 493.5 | 45.98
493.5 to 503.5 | 45.2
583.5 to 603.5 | 45.85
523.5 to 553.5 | 46.22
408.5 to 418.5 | 46.82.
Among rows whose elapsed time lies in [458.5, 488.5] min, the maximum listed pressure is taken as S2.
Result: 46.88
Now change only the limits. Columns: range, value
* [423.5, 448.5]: 47.08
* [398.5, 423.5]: 47.21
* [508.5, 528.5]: 46.49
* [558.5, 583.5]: 46.85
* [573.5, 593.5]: 46.97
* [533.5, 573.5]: 47.33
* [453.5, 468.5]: 46.2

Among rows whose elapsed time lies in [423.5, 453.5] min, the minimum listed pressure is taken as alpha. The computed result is 45.9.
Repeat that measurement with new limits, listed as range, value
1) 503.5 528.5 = 24.11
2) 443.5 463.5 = 45.66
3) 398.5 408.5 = 45.71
